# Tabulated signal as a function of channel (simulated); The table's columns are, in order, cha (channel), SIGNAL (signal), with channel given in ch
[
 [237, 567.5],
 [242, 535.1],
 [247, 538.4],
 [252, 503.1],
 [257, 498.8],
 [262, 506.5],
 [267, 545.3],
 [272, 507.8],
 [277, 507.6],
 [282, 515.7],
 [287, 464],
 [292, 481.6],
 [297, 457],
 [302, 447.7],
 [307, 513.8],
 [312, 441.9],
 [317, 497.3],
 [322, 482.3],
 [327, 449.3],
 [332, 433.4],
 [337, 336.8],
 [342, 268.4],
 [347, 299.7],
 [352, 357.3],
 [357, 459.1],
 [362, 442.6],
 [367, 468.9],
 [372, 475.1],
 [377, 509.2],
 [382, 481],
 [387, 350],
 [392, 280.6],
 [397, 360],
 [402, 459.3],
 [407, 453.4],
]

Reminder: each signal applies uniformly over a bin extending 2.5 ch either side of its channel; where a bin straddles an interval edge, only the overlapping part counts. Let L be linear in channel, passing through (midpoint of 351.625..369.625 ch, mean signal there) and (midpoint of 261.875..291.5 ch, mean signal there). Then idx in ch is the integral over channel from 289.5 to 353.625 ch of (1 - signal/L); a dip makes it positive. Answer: 7.0 ch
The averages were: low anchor 506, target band 421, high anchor 441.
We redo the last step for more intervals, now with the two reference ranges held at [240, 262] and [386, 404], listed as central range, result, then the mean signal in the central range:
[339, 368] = 1.9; 377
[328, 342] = 1.8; 371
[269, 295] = -0.6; 496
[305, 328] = -1.6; 478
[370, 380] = -2.9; 492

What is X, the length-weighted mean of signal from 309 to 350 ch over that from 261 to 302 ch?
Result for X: 0.81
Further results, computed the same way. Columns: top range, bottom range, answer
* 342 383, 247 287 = 0.83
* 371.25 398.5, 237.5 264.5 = 0.78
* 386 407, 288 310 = 0.79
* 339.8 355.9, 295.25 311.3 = 0.69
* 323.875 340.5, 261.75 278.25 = 0.77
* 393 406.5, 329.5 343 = 1.13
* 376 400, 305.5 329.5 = 0.82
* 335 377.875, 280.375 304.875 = 0.84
